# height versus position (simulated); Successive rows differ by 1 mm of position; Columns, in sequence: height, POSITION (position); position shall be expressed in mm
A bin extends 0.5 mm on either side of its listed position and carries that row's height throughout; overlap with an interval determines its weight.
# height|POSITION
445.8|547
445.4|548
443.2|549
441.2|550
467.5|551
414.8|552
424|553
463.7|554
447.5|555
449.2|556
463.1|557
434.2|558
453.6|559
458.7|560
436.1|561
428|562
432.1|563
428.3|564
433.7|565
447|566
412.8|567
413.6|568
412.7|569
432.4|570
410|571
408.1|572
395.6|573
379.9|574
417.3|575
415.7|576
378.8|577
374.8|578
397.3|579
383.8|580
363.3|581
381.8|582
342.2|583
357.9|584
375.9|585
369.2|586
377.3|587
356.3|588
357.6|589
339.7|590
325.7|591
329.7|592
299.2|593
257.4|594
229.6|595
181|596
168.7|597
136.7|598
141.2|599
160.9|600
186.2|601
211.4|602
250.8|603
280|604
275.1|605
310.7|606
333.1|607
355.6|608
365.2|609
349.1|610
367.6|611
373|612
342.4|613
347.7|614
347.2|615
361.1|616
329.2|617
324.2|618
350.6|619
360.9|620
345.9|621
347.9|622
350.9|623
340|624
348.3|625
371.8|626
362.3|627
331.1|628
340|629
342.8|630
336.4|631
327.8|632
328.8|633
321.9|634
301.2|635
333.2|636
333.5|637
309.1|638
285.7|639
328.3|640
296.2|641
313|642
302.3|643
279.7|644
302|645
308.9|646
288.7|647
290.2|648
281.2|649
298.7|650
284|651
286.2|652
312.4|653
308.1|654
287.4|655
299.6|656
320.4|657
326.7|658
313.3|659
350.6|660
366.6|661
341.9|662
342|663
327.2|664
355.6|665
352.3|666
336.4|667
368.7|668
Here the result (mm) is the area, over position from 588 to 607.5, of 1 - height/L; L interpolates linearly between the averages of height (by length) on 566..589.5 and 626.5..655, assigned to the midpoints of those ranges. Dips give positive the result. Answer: 5.92 mm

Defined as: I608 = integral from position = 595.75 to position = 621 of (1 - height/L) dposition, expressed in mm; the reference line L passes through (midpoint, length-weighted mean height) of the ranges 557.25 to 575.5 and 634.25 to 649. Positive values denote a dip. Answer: 4.56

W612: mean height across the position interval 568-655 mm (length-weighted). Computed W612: 325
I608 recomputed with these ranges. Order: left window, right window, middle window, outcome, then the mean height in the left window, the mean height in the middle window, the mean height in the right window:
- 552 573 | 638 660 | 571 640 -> 7.4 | 433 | 327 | 302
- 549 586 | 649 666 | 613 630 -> 0.5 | 416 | 347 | 320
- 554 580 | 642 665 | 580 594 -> 1.7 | 422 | 350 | 311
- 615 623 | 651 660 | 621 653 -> 0.9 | 346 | 319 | 308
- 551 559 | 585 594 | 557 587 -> -1.0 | 445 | 406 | 341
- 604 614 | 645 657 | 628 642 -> -0.4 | 339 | 322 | 296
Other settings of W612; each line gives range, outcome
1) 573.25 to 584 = 383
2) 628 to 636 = 329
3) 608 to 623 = 351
